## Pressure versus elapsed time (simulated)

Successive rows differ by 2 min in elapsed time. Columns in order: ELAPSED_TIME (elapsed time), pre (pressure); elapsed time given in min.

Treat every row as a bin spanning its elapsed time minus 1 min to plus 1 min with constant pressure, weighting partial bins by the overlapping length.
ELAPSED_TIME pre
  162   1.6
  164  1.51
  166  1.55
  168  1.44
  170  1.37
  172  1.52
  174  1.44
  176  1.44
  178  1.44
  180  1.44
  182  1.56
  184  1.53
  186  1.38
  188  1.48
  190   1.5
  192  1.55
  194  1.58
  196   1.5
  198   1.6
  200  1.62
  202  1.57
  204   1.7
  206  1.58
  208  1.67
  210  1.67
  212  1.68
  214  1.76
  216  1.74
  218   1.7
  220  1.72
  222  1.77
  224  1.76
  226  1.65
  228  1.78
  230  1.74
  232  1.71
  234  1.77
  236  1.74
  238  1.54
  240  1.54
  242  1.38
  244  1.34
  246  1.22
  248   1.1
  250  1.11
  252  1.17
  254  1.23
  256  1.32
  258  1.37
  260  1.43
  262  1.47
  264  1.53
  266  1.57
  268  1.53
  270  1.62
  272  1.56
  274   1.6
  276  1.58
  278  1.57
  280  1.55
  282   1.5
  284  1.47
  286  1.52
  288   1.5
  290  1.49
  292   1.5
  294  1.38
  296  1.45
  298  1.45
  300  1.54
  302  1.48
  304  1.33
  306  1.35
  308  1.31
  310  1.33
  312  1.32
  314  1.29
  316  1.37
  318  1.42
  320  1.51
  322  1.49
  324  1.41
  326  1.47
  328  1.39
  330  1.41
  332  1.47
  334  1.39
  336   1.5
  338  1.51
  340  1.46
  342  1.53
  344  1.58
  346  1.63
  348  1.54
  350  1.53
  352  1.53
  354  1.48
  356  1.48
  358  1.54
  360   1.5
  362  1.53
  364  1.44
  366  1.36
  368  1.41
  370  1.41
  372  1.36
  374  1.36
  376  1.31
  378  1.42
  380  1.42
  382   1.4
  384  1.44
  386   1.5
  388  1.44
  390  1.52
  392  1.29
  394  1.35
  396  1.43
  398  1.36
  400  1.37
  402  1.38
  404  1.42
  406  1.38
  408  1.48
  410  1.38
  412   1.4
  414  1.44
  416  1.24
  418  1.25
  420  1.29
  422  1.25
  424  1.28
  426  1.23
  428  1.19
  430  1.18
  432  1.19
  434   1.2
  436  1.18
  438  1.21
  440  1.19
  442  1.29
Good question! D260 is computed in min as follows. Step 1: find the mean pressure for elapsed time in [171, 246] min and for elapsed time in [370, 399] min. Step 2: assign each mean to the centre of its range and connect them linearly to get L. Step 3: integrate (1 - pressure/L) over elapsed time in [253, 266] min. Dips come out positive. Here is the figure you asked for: 1.11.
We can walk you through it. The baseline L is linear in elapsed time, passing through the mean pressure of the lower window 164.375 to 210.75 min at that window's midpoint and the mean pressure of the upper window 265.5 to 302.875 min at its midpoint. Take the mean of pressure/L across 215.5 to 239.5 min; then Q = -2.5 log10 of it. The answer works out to -0.13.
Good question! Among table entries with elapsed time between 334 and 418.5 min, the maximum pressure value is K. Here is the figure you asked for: 1.63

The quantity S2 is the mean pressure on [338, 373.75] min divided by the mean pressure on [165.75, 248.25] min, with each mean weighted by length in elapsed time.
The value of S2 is 0.95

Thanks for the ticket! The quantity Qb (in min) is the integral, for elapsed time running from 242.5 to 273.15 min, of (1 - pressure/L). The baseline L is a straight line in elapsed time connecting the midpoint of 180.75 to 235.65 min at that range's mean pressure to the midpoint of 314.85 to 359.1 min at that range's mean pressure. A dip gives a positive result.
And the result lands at 4.0 min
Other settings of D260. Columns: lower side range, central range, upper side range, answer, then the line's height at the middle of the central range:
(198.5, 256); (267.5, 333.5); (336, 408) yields 2.1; 1.51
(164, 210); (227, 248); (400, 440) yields -1.1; 1.47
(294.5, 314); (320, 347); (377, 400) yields -1.6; 1.4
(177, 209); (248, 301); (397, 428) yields 0.4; 1.47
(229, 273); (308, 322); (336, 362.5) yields 1.2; 1.5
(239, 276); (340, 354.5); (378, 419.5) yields -1.5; 1.4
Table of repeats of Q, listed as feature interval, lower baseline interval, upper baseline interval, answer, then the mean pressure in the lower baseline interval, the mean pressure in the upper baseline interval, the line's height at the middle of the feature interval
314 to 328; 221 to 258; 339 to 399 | 0.03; 1.49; 1.45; 1.47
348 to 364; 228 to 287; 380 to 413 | -0.06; 1.48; 1.41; 1.43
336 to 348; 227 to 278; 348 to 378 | -0.06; 1.48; 1.45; 1.45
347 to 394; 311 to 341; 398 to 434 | -0.05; 1.43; 1.31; 1.37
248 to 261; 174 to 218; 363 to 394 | 0.20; 1.57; 1.4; 1.52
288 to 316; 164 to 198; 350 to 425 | 0.03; 1.49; 1.4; 1.44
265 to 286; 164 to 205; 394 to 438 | -0.09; 1.51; 1.31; 1.43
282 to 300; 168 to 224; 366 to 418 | 0.01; 1.58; 1.39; 1.49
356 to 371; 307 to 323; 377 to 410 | -0.04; 1.38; 1.41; 1.4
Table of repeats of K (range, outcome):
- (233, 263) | 1.77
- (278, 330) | 1.57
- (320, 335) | 1.51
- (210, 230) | 1.78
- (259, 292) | 1.62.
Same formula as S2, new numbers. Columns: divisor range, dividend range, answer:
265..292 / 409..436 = 0.82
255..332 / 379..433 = 0.93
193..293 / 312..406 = 0.93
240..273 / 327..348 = 1.08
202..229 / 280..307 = 0.86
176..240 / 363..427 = 0.85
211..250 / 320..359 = 0.93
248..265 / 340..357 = 1.17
